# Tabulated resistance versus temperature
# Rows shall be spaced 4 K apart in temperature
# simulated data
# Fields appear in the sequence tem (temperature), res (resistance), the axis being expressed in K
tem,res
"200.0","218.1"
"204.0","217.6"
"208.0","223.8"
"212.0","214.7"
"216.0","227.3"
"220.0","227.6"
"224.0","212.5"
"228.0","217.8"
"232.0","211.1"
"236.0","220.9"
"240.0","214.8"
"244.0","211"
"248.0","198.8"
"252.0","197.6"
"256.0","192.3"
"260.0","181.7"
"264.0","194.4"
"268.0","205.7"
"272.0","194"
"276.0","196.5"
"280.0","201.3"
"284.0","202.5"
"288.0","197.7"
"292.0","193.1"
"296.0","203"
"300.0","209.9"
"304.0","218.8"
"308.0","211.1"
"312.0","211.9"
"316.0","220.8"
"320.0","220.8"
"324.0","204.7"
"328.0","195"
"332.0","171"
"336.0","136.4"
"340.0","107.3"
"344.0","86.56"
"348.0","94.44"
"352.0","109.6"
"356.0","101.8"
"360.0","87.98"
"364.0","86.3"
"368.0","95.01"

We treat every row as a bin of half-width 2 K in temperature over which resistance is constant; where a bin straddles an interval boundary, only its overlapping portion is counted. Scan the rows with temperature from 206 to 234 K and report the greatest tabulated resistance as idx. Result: 227.6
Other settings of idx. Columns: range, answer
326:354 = 195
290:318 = 220.8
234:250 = 220.9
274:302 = 209.9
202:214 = 223.8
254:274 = 205.7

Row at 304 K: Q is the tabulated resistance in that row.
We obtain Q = 218.8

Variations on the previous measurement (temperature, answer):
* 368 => 95.01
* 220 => 227.6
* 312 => 211.9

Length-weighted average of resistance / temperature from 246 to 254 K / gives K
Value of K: 198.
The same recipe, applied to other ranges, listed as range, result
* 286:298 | 198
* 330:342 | 138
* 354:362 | 94.9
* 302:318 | 216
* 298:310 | 213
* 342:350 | 90.5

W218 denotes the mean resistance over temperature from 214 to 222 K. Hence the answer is 227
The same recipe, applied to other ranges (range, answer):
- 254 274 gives 194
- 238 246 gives 213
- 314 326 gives 215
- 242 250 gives 205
